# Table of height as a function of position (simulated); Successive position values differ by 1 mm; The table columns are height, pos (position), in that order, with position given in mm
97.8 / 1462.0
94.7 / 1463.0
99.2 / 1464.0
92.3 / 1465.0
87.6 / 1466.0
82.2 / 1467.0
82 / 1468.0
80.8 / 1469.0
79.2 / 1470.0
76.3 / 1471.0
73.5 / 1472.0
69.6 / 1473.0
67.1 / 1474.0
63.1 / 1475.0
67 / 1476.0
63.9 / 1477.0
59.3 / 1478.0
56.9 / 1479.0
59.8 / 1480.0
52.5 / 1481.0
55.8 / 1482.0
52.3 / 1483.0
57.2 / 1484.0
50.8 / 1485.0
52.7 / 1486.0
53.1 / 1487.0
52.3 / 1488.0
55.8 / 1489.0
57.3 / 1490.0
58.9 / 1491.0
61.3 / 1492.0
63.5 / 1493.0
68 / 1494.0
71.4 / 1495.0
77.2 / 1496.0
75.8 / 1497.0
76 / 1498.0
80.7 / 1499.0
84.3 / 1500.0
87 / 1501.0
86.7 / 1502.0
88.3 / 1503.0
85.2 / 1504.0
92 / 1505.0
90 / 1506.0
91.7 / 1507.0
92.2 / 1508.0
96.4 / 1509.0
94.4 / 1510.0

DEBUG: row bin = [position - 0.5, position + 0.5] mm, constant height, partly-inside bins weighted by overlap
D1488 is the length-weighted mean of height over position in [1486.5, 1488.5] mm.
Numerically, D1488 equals 52.7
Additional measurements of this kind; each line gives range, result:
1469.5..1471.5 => 77.8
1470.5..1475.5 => 69.9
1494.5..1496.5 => 74.3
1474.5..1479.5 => 62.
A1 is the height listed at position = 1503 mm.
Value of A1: 88.3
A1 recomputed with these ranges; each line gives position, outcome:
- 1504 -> 85.2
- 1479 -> 56.9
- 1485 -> 50.8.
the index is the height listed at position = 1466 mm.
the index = 87.6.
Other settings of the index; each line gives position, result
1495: 71.4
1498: 76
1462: 97.8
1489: 55.8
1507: 91.7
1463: 94.7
